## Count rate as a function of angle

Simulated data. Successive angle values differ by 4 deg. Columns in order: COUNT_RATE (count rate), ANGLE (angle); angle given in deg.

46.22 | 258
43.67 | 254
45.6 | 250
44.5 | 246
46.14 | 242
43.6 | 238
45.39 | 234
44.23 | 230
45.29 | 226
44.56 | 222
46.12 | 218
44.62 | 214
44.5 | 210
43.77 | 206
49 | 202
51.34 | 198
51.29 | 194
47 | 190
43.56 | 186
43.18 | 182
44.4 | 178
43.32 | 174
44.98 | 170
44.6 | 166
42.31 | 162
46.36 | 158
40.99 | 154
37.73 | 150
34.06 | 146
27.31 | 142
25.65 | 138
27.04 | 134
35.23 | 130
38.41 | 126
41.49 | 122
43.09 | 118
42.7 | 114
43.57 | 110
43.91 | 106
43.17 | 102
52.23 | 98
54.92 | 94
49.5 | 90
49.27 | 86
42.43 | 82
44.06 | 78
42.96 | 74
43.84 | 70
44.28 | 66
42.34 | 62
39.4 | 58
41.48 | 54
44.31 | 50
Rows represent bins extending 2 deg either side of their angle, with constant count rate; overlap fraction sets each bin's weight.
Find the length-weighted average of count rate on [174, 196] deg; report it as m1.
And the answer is 45.7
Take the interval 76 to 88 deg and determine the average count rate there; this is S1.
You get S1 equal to 45.3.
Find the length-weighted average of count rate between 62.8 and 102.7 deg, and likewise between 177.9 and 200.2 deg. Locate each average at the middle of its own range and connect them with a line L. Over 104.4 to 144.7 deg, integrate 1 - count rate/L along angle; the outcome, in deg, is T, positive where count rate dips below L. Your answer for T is 8.67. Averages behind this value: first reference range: 46.6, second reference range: 47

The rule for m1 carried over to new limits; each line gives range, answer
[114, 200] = 40.7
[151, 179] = 43.6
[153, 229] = 45.4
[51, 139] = 42.5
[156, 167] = 44.4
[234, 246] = 44.9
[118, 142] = 33.8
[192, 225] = 46.9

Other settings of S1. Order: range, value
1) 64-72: 44.1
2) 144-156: 37.6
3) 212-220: 45.4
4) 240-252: 45.4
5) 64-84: 43.5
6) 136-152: 31.2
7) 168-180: 44.2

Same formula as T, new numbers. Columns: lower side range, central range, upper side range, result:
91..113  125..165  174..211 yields 9.6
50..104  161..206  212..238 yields -0.9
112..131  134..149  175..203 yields 4.6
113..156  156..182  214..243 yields -3.5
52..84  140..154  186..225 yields 3.4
